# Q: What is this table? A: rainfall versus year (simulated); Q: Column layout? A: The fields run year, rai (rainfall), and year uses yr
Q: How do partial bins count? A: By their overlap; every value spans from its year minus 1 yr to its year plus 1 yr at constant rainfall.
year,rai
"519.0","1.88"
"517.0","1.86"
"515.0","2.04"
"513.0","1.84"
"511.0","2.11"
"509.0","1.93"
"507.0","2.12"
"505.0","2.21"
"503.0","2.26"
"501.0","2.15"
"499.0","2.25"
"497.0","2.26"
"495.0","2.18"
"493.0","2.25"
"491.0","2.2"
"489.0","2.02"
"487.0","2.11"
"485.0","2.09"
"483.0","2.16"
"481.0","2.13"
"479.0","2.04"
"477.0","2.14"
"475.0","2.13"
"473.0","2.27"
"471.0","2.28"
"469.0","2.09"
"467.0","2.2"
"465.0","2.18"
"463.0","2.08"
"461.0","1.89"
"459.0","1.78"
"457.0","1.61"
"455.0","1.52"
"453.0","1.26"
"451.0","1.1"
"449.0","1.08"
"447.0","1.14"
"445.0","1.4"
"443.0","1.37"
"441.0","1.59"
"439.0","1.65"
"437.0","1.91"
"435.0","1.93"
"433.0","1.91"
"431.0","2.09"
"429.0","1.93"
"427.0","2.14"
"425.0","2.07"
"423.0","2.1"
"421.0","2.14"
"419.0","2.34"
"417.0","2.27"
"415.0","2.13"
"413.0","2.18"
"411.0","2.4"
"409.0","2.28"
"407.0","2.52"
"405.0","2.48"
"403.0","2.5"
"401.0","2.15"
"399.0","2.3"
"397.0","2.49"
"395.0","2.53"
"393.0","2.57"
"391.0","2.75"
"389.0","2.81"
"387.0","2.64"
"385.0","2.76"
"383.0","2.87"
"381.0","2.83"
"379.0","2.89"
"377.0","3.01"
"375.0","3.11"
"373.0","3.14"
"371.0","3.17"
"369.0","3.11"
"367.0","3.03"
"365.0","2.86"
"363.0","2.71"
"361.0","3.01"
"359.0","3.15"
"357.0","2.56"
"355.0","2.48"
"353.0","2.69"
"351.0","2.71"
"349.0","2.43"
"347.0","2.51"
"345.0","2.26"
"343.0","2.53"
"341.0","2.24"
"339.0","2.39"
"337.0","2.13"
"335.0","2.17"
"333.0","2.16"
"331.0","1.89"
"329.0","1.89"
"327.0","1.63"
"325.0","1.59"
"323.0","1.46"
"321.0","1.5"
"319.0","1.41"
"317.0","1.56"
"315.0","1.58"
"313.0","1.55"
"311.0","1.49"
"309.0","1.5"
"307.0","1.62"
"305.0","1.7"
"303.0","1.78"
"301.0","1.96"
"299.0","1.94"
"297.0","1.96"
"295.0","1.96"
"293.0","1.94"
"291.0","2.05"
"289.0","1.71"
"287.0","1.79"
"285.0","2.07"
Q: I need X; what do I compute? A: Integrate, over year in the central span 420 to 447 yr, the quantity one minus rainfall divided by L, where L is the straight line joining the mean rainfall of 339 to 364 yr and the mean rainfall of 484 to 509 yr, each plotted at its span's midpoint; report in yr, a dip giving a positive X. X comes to 6.0 yr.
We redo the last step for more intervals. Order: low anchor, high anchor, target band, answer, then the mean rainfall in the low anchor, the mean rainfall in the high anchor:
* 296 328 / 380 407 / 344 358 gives -2.8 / 1.64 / 2.59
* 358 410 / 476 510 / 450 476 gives 4.9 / 2.76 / 2.15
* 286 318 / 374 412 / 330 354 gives -2.2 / 1.76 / 2.63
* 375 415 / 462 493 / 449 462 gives 4.4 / 2.58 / 2.14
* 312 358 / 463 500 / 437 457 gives 7.0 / 2.06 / 2.16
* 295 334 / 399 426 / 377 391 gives -4.7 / 1.7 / 2.27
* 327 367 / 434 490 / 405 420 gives -1.6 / 2.45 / 1.83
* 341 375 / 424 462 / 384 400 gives -2.0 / 2.77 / 1.65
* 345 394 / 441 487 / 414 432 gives 0.9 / 2.81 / 1.82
